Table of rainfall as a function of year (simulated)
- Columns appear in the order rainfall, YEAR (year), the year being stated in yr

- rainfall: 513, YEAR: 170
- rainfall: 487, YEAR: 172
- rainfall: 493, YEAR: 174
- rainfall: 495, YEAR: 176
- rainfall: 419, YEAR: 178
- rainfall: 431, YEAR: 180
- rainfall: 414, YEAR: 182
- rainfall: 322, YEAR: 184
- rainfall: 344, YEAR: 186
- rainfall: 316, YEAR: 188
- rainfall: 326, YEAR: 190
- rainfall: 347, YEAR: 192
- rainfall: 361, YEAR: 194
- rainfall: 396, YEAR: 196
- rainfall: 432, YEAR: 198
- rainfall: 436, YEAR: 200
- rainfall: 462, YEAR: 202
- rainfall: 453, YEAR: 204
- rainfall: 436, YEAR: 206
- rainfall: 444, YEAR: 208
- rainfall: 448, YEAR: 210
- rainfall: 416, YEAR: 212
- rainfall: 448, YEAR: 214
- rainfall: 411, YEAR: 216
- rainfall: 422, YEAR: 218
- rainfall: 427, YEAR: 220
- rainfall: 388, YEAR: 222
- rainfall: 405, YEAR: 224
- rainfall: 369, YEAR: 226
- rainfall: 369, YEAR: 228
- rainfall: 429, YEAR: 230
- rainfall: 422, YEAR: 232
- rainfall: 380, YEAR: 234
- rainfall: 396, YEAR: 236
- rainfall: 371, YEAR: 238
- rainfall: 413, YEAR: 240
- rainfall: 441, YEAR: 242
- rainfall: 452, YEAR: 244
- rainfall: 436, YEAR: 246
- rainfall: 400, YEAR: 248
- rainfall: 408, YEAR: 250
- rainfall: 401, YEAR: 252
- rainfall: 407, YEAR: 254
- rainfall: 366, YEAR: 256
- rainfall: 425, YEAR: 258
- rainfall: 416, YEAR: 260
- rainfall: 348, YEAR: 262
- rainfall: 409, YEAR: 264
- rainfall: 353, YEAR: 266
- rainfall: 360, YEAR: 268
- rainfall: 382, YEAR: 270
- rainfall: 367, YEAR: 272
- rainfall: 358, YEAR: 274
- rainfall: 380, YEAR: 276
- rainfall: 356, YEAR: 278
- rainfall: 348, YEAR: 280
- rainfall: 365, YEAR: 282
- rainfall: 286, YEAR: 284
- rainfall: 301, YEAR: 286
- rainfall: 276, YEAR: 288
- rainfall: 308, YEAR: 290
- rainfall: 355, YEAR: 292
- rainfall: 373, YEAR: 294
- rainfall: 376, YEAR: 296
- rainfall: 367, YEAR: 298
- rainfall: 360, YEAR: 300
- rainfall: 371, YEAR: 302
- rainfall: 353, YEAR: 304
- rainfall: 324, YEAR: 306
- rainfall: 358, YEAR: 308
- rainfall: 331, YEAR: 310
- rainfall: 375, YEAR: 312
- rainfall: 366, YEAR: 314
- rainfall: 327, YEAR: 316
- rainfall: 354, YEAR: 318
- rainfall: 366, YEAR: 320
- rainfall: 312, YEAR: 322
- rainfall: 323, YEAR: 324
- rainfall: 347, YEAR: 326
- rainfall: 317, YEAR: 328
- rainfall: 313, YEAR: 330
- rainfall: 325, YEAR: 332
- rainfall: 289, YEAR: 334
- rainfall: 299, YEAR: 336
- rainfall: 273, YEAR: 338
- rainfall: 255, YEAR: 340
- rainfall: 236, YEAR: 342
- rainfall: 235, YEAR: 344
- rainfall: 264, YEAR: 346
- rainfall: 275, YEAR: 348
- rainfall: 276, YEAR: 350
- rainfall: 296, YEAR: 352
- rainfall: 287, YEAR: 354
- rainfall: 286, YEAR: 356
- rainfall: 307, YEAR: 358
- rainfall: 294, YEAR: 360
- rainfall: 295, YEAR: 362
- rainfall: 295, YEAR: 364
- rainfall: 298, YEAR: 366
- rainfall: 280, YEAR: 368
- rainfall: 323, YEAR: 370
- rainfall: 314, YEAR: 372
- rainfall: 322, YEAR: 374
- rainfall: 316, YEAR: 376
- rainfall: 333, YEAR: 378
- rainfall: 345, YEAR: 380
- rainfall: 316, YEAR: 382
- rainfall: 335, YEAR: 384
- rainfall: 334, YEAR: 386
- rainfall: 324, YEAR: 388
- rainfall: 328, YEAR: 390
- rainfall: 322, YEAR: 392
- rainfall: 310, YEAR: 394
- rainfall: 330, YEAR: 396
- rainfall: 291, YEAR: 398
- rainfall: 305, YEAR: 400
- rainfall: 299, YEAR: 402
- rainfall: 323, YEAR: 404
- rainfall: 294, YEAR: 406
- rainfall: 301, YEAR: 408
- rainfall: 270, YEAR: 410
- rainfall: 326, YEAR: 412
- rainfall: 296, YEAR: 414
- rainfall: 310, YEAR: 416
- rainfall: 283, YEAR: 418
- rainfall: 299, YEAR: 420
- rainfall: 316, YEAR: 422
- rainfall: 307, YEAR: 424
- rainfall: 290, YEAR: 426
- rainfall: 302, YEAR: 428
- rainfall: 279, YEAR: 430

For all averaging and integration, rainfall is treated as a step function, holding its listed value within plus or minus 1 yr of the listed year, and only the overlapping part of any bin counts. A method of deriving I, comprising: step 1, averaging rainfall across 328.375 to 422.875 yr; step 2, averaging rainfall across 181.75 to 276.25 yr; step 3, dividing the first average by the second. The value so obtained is 0.8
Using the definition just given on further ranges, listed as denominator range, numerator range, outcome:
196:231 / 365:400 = 0.75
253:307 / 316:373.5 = 0.83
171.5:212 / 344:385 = 0.73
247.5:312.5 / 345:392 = 0.85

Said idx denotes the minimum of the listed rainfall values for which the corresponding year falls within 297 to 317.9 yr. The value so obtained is 324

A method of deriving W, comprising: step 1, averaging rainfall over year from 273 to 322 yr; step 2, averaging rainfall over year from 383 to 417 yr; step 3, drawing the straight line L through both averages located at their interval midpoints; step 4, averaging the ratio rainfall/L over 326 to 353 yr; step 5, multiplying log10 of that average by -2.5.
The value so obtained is 0.17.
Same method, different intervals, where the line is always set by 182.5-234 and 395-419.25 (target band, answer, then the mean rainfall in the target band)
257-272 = -0.03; 384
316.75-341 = 0.09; 315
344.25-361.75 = 0.16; 284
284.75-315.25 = 0.03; 346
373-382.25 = -0.03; 327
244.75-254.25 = -0.09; 412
